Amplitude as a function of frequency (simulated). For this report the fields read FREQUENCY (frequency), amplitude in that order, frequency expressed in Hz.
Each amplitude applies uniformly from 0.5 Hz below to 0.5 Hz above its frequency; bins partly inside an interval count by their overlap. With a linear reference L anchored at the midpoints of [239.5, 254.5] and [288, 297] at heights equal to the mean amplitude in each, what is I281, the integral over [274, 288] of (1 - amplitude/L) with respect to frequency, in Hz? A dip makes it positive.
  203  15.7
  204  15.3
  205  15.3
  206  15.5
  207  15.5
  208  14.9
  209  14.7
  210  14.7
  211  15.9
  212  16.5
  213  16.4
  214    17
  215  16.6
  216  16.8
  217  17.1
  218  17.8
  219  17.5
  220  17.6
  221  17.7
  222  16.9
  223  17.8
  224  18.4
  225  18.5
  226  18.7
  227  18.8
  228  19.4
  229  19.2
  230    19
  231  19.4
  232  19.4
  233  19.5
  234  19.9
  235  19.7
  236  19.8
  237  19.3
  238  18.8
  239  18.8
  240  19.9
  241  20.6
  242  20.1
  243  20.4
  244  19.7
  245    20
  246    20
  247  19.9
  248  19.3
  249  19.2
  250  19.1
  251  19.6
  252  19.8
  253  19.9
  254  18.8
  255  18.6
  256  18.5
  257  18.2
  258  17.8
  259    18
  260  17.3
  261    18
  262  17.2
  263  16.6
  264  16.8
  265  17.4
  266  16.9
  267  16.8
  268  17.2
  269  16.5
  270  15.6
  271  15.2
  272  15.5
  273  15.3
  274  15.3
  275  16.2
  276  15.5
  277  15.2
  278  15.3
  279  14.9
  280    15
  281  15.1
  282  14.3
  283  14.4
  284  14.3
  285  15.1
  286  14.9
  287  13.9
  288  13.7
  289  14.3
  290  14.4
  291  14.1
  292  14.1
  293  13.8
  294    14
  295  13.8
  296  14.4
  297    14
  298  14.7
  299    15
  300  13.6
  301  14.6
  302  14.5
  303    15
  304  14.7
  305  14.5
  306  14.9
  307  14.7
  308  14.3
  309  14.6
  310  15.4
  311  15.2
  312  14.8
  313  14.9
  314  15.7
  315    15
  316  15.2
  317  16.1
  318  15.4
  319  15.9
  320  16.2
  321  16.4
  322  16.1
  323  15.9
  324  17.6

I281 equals 0.56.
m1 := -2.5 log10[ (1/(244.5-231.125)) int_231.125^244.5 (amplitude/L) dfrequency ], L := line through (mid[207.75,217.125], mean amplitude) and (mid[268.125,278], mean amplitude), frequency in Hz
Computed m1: -0.233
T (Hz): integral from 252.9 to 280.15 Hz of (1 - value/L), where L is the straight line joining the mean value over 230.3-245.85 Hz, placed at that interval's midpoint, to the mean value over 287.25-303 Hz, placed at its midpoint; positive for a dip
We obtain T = 0.4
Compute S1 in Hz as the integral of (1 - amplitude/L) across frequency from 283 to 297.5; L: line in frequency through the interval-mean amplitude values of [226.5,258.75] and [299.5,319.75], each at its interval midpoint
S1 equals 1.8 Hz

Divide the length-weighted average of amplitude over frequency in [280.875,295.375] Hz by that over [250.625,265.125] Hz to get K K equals 0.8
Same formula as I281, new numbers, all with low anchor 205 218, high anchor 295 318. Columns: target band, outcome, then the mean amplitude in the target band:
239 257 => -4.63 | 19.5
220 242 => -4.55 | 19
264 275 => -0.67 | 16.2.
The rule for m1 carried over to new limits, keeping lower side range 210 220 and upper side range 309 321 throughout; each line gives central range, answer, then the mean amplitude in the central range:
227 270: -0.15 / 18.8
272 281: 0.04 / 15.3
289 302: 0.11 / 14.2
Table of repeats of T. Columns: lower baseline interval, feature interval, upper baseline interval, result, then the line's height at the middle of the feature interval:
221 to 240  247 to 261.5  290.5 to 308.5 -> -1.2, 17.4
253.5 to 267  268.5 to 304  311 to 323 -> 4.2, 16.7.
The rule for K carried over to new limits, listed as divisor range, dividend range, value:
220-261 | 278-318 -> 0.77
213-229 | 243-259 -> 1.08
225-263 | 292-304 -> 0.75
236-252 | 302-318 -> 0.76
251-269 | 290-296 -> 0.78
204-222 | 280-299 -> 0.88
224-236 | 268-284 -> 0.80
